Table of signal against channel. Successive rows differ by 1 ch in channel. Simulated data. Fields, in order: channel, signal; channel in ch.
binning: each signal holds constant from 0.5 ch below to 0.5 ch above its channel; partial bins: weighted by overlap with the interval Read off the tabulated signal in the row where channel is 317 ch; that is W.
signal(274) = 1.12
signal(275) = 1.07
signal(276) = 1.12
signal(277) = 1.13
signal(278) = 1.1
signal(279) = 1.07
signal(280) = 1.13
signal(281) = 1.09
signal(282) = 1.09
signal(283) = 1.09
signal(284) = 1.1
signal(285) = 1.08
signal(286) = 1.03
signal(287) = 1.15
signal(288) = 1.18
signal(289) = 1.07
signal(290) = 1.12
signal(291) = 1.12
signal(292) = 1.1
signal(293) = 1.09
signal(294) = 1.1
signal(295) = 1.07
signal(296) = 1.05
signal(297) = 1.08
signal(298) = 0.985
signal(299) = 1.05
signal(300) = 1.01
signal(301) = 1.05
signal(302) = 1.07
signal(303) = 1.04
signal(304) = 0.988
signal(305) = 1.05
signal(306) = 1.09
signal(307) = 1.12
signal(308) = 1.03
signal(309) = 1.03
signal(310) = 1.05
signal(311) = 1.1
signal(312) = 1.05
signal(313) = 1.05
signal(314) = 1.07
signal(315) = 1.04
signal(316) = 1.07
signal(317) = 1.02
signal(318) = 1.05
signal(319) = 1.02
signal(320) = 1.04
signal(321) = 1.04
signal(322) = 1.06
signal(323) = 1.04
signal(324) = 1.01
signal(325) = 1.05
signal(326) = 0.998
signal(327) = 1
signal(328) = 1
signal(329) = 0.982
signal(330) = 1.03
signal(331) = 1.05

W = 1.02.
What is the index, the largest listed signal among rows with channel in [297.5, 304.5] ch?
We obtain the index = 1.07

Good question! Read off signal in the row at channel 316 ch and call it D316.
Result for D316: 1.07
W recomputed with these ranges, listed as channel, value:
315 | 1.04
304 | 0.988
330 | 1.03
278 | 1.1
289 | 1.07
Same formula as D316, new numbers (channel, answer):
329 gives 0.982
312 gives 1.05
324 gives 1.01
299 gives 1.05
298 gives 0.985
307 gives 1.12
